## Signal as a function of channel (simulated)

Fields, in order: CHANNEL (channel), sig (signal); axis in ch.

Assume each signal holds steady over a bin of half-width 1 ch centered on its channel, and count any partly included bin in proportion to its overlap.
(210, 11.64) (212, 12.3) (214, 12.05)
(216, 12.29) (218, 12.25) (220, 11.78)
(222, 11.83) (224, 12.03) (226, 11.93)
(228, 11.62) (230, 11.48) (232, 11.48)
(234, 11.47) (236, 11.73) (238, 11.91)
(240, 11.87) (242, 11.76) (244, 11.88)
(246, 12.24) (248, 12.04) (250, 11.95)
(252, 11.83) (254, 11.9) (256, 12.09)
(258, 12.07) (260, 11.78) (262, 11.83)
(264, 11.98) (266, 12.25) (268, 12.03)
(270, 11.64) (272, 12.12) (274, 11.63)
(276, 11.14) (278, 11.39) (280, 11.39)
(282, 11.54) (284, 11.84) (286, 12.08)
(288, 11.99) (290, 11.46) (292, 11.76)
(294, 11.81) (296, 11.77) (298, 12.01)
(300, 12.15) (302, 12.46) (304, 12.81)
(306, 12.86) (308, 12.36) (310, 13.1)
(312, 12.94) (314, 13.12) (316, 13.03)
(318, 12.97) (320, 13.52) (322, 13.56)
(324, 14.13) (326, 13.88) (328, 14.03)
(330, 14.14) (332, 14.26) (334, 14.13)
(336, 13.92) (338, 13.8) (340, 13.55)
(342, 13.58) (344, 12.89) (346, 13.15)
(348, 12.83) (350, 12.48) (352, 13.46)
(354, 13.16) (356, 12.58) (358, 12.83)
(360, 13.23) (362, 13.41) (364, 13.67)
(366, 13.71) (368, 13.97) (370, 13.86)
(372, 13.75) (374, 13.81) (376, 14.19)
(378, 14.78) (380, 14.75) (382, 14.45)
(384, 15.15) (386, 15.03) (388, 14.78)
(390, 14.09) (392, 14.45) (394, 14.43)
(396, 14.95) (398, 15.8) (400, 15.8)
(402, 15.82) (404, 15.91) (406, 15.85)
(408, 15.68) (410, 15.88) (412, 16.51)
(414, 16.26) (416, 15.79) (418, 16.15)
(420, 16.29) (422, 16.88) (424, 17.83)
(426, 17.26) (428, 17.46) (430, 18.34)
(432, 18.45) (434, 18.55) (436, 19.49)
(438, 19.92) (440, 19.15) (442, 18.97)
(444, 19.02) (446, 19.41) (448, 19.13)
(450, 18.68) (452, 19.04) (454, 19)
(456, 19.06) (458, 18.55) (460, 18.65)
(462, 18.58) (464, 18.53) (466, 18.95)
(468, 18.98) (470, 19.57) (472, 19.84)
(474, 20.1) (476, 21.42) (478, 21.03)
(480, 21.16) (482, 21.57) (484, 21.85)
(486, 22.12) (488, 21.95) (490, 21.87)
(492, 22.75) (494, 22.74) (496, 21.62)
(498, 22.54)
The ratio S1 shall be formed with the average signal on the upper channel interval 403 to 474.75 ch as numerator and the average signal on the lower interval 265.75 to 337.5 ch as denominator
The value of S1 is 1.4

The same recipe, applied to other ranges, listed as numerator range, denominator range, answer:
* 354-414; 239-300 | 1.23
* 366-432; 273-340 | 1.22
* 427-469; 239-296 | 1.59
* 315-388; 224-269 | 1.16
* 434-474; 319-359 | 1.41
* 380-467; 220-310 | 1.44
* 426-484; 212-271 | 1.62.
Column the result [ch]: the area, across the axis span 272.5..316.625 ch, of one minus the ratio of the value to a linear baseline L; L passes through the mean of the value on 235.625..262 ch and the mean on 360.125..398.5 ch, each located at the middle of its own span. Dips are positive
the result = 2.3 ch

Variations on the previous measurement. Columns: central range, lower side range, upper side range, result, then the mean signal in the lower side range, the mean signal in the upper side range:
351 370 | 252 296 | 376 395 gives 0.9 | 11.8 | 14.6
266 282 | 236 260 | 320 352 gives 1.0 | 11.9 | 13.6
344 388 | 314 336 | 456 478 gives 4.7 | 13.7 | 19.4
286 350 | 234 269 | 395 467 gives 4.8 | 11.9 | 17.7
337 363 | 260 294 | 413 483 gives 2.8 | 11.8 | 18.8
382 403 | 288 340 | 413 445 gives 1.7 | 13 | 17.9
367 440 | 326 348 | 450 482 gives 3.5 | 13.7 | 19.5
